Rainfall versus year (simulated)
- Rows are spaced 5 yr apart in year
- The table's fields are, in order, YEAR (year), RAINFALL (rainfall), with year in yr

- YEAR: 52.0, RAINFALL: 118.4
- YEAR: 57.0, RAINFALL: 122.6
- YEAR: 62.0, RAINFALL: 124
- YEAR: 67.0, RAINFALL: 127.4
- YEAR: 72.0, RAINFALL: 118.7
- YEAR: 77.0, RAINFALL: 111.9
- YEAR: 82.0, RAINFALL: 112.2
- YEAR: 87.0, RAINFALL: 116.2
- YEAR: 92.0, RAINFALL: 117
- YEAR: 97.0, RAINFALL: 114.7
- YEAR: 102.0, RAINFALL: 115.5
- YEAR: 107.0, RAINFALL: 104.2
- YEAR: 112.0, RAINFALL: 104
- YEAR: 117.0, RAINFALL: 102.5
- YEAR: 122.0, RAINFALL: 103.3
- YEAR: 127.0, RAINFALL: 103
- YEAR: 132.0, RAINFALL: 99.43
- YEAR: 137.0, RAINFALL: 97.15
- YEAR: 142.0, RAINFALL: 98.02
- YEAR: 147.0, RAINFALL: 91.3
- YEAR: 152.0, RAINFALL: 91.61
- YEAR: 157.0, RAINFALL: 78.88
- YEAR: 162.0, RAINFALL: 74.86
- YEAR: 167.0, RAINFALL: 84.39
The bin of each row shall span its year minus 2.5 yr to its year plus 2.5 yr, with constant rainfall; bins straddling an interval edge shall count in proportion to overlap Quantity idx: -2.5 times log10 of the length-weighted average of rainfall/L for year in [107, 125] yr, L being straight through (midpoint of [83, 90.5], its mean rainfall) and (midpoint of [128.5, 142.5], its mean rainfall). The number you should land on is 0.02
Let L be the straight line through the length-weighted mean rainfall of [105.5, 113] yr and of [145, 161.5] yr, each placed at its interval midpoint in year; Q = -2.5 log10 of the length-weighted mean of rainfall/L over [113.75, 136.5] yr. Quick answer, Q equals -0.05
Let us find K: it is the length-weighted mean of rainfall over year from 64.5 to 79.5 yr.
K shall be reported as 119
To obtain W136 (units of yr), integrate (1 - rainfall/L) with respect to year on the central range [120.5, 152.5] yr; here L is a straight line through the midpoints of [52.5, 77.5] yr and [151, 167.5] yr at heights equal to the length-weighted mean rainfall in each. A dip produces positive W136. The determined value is -2.4 yr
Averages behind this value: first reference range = 121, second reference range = 81.4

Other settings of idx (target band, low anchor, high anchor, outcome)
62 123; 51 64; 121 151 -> -0.016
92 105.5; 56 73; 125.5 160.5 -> -0.040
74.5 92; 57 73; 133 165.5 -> 0.020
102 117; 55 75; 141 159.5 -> -0.004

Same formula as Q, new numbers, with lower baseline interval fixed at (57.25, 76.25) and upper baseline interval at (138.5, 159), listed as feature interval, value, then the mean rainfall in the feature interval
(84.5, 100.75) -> -0.04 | 116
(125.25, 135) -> -0.03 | 101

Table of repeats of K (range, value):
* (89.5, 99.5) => 116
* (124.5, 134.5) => 101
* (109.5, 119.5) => 103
